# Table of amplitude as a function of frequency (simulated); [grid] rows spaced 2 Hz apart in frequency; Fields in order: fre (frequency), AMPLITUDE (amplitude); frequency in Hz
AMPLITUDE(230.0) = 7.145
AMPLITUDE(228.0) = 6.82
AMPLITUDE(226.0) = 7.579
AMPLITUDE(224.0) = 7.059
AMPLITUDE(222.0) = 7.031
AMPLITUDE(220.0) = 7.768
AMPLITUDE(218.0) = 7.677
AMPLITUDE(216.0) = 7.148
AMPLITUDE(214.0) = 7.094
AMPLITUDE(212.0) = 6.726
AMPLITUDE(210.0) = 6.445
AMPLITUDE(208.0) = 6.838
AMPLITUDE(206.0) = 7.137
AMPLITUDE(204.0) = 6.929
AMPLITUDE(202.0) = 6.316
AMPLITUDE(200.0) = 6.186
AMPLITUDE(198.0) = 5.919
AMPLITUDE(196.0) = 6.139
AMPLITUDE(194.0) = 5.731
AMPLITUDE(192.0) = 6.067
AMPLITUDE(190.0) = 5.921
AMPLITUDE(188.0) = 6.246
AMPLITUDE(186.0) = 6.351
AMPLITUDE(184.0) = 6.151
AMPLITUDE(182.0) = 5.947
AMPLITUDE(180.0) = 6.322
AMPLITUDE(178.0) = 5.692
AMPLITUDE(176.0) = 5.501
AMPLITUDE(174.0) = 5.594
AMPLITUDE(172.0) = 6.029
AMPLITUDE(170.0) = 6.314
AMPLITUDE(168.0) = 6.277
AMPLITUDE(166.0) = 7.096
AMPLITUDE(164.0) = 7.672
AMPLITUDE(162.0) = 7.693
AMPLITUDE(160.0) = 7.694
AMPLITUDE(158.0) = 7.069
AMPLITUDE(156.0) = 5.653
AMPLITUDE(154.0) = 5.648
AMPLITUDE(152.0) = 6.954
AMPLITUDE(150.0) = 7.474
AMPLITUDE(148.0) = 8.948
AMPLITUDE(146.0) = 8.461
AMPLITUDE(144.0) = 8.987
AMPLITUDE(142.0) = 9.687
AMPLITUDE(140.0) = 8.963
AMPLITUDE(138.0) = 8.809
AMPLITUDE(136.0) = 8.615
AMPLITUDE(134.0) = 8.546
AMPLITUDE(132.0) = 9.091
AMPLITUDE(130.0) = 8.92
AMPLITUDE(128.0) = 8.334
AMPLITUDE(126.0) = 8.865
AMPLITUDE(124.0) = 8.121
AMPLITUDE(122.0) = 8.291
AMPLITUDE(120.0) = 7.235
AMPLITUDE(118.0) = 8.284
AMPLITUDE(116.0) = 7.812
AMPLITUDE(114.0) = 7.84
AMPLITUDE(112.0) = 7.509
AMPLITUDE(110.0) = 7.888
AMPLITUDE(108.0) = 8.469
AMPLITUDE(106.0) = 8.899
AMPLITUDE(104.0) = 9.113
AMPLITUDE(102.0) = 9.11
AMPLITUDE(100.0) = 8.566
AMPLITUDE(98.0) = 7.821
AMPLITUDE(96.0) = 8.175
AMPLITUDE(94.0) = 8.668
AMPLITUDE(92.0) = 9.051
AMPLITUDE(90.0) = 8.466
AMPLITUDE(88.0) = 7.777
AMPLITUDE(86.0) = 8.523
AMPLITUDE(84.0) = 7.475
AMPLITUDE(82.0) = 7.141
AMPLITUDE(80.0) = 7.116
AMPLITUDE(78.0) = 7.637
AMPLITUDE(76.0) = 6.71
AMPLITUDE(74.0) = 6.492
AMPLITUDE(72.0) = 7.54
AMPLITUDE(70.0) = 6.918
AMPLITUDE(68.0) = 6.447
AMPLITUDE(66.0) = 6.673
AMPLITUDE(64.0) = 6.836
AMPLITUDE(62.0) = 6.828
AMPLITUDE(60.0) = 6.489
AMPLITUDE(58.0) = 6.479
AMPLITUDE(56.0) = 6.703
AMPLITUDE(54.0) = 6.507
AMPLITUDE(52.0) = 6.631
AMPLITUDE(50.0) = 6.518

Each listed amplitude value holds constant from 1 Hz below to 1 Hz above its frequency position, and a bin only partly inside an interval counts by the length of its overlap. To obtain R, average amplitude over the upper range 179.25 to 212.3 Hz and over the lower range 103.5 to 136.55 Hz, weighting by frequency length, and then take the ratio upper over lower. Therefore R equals 0.8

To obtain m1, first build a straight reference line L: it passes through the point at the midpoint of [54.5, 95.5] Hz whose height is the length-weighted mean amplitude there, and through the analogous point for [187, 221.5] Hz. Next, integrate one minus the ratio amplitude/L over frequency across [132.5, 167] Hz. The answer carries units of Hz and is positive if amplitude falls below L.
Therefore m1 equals -4.96 Hz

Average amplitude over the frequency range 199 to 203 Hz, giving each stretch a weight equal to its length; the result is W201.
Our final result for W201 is 6.25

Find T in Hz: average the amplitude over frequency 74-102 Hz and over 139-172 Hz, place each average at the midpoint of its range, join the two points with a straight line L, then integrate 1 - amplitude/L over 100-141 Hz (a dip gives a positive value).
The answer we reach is -3.9 Hz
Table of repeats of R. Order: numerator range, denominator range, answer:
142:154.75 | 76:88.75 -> 1.05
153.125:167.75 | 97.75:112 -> 0.81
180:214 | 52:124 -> 0.83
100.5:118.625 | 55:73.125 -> 1.23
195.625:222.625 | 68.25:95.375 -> 0.89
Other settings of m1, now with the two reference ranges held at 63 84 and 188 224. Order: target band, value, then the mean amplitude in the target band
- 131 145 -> -4.39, 8.96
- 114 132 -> -3.69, 8.26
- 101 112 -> -2.70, 8.59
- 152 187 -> 1.72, 6.41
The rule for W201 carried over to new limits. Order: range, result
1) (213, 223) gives 7.34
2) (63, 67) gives 6.75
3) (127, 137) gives 8.7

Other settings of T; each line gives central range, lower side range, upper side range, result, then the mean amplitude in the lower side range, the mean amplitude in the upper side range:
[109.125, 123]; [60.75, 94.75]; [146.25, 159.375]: -1.15 Hz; 7.41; 7.06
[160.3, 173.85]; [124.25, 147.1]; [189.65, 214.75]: 1.57 Hz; 8.82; 6.43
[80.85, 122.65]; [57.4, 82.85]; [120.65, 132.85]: -2.11 Hz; 6.87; 8.56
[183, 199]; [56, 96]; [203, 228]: 2.42 Hz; 7.34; 7.11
